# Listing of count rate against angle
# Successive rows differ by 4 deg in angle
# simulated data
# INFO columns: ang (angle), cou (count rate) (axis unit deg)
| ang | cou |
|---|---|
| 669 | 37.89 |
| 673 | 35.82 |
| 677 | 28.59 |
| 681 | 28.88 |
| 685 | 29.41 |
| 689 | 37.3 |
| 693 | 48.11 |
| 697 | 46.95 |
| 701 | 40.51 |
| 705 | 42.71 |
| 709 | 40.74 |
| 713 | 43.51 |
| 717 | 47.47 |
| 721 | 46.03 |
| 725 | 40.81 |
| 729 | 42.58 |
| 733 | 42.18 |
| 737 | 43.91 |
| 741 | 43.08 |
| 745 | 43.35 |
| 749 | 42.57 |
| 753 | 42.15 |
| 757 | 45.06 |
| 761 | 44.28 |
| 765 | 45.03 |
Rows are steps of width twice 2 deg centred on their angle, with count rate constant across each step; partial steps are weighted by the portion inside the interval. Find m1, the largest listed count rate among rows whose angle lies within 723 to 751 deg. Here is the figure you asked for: 43.91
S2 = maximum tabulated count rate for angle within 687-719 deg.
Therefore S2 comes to 48.11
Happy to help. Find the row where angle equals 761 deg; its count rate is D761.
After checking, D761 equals 44.28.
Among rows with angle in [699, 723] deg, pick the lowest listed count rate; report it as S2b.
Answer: 40.51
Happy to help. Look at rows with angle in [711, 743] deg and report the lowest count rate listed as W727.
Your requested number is 40.81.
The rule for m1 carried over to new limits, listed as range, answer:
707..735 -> 47.47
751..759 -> 45.06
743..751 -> 43.35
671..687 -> 35.82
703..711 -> 42.71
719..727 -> 46.03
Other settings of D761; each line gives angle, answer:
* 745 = 43.35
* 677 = 28.59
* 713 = 43.51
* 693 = 48.11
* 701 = 40.51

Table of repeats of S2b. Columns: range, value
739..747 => 43.08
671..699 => 28.59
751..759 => 42.15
